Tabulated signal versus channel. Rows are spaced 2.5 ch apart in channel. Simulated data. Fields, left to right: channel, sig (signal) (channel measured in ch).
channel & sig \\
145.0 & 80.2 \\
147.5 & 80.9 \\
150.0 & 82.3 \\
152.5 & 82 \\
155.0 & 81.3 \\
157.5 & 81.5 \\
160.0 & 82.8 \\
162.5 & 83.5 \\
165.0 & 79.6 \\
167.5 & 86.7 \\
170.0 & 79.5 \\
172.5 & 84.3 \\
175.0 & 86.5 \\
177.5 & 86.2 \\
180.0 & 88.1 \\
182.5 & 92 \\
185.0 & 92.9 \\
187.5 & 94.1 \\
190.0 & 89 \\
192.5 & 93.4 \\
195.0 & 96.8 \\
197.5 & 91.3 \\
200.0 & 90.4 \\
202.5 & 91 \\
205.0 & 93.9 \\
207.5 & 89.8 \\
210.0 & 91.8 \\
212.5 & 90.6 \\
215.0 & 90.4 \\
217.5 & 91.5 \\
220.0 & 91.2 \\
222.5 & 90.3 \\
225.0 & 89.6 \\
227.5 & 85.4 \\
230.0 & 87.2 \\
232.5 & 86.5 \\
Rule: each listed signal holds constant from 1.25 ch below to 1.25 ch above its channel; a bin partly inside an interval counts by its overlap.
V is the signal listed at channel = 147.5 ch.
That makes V 80.9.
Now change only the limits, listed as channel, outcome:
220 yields 91.2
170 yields 79.5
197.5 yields 91.3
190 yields 89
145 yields 80.2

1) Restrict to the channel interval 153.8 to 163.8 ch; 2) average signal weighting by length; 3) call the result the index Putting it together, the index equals 82.3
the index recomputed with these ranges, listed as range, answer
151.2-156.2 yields 81.7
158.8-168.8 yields 83.1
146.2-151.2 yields 81.6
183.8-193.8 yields 92.4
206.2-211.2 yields 90.8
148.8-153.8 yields 82.1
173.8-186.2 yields 89.1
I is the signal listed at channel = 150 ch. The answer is 82.3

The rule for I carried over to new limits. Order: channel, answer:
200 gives 90.4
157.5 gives 81.5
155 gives 81.3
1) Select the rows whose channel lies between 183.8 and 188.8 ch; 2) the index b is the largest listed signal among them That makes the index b 94.1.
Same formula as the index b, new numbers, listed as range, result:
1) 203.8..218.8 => 93.9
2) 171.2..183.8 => 92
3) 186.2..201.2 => 96.8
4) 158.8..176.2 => 86.7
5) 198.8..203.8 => 91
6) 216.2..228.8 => 91.5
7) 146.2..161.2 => 82.8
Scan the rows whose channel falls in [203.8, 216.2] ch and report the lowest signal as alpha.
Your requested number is 89.8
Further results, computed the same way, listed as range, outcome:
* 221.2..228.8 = 85.4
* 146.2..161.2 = 80.9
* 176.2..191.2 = 86.2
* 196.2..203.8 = 90.4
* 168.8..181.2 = 79.5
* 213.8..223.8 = 90.3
